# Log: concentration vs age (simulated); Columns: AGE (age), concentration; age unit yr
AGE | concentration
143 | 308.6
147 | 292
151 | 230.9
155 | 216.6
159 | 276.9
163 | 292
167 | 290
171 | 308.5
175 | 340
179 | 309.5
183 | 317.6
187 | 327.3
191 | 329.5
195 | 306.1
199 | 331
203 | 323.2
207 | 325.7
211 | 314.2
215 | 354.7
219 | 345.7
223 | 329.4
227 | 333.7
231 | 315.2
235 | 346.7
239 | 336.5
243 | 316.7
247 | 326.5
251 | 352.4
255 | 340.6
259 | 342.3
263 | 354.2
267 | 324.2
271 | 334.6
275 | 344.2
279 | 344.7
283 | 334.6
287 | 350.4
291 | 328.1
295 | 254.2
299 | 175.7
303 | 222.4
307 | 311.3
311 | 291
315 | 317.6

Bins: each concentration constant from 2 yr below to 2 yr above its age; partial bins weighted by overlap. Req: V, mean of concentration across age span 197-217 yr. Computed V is 330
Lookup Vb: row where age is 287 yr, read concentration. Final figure 350.4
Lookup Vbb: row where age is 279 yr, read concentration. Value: 344.7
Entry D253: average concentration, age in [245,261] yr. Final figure 340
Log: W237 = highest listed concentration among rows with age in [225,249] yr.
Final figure 346.7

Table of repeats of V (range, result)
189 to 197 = 318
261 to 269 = 339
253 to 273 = 339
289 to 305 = 245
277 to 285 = 340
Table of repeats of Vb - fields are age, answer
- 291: 328.1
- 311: 291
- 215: 354.7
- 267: 324.2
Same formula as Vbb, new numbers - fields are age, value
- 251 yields 352.4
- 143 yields 308.6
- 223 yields 329.4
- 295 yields 254.2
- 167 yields 290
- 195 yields 306.1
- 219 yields 345.7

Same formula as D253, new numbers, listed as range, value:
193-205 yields 320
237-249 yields 327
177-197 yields 318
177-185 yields 314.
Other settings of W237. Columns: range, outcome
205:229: 354.7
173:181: 340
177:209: 331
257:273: 354.2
